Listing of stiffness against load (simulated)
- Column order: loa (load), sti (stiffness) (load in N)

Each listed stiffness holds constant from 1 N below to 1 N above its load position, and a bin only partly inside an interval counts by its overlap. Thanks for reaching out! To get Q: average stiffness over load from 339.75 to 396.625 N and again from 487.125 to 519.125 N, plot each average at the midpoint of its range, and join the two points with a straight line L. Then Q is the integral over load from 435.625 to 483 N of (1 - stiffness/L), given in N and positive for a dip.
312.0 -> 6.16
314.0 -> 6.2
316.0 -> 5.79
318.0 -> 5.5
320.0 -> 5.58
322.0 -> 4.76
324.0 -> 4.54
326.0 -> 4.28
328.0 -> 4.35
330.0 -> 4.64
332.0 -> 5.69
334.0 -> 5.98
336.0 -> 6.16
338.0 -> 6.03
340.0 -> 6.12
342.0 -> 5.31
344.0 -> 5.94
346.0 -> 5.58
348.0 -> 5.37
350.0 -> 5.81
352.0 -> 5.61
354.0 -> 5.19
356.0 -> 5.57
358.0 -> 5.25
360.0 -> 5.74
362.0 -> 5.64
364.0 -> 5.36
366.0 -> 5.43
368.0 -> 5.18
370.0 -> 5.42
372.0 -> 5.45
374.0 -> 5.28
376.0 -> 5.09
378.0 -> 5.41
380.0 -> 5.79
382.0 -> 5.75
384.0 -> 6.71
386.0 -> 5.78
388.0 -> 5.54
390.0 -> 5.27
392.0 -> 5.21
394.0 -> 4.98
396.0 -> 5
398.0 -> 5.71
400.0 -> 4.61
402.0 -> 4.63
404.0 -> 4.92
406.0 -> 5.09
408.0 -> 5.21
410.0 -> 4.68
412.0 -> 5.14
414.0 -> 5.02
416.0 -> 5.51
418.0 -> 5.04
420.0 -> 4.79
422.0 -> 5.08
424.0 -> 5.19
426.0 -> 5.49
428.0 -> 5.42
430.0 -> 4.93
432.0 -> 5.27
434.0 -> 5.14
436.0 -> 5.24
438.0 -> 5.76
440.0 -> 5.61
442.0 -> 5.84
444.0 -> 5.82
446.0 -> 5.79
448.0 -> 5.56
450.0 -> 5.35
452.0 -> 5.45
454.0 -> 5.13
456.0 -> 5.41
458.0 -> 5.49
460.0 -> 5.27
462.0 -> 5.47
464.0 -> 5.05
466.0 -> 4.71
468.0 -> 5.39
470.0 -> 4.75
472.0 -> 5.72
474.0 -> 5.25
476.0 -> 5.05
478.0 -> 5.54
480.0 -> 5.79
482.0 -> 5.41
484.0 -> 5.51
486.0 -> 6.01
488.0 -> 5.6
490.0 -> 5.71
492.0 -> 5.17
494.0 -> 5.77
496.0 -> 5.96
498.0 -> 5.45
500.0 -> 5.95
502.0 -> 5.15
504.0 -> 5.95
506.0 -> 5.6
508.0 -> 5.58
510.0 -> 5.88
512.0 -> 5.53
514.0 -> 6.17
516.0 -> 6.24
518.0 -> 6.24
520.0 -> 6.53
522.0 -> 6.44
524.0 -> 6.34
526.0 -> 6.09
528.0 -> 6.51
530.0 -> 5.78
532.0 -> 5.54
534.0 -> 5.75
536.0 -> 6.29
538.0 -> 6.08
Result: 2.2 N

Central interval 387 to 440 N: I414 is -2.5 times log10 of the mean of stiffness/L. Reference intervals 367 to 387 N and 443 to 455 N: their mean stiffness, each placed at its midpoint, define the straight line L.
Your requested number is 0.080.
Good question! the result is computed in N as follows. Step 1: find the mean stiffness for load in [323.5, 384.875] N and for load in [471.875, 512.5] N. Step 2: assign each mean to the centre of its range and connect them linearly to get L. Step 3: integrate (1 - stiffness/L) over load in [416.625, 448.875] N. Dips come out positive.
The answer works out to 1.0 N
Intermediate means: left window 5.48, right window 5.6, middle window 5.37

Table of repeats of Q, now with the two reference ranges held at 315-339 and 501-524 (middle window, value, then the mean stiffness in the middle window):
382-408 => 1.0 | 5.3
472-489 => 0.9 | 5.53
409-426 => 1.6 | 5.08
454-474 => 1.8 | 5.24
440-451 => 0.1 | 5.67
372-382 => 0.0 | 5.43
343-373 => -0.6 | 5.5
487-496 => 0.4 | 5.61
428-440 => 0.8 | 5.31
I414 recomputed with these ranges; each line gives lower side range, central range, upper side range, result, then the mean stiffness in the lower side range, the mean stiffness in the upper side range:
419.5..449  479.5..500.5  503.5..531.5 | 0.035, 5.41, 6.06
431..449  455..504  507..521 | 0.069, 5.56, 6.02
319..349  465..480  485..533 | 0.105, 5.36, 5.88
